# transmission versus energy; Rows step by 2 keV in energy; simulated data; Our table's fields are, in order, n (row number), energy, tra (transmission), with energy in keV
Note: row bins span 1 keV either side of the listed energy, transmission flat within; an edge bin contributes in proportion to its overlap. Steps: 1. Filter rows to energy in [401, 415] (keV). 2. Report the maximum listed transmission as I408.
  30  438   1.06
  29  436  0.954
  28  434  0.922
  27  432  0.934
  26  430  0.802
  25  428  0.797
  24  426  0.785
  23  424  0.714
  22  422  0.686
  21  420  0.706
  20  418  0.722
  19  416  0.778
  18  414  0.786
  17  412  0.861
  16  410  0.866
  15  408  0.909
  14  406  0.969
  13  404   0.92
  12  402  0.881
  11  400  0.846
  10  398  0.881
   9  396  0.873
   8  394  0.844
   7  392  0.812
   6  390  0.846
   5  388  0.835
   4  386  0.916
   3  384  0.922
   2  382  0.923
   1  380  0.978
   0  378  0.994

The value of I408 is 0.969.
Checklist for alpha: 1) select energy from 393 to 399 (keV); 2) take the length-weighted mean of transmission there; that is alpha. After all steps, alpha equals 0.866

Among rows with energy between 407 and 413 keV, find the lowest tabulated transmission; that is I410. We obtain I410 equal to 0.861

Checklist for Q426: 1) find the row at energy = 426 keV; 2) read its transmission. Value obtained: 0.785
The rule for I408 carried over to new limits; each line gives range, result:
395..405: 0.92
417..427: 0.785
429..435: 0.934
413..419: 0.786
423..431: 0.802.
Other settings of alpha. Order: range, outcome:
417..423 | 0.705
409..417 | 0.823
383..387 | 0.919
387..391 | 0.841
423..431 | 0.775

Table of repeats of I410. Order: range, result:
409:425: 0.686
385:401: 0.812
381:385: 0.922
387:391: 0.835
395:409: 0.846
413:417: 0.778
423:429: 0.714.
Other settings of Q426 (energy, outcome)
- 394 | 0.844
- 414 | 0.786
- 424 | 0.714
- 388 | 0.835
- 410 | 0.866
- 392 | 0.812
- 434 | 0.922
